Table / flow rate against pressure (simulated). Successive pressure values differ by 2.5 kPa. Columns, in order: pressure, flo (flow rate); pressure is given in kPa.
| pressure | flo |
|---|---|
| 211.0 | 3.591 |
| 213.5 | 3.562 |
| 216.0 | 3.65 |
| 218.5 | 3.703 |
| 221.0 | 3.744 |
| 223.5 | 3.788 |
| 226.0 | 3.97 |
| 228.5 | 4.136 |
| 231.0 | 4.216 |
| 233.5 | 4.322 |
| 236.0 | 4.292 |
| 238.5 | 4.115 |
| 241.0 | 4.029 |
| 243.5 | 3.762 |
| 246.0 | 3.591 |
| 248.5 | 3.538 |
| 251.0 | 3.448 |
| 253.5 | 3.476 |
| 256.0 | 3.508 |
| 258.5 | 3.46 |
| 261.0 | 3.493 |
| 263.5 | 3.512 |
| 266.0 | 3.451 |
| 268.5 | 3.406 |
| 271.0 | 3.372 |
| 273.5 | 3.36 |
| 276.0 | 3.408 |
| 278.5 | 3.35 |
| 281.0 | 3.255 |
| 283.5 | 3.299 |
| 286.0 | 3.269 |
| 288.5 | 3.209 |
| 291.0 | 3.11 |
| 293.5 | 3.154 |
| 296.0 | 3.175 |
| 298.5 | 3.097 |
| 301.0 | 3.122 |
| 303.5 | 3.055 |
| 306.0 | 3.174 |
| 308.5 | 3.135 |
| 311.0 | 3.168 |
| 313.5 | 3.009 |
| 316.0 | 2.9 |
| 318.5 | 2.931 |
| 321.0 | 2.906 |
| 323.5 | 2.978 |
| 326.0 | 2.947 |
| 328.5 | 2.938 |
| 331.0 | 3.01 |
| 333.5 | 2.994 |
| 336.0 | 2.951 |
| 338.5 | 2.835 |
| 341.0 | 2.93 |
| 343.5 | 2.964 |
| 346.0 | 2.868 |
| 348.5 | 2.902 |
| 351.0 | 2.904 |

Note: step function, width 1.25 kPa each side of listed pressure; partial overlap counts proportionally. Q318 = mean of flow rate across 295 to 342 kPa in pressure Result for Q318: 3.01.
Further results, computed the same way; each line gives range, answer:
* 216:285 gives 3.67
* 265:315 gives 3.23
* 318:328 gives 2.94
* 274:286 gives 3.32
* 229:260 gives 3.82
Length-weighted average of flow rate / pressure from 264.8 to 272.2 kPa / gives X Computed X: 3.41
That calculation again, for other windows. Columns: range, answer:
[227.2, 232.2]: 4.17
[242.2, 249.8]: 3.63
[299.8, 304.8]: 3.09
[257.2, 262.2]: 3.48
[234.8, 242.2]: 4.15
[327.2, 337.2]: 2.97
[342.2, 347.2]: 2.92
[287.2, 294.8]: 3.16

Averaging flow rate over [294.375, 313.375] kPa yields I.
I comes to 3.13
